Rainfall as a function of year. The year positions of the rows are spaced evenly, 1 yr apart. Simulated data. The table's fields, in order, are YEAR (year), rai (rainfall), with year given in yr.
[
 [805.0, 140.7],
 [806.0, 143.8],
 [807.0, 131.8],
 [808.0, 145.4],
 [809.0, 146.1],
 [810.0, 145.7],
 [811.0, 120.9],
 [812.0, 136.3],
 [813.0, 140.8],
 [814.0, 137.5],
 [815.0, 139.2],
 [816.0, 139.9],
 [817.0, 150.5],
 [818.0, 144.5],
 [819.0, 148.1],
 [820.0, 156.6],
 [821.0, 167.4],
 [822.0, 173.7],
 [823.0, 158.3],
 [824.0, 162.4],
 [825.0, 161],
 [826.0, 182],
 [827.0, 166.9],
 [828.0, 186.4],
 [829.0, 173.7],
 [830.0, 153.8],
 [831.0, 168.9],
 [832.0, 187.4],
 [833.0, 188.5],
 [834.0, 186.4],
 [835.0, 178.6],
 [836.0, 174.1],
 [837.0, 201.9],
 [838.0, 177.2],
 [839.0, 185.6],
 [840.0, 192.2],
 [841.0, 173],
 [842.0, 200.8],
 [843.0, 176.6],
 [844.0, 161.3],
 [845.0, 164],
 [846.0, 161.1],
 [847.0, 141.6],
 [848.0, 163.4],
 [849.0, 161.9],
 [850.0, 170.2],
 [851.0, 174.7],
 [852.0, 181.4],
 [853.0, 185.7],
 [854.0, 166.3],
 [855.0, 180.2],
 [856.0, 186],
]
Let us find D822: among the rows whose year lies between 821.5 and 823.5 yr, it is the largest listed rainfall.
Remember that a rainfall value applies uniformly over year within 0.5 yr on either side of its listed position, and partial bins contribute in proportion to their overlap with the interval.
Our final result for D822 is 173.7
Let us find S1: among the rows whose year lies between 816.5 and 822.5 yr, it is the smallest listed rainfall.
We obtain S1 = 144.5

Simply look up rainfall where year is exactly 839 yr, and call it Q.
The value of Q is 185.6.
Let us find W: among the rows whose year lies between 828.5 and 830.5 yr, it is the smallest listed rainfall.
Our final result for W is 153.8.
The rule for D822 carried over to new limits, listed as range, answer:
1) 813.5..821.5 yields 167.4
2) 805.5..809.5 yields 146.1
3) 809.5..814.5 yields 145.7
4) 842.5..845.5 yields 176.6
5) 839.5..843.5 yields 200.8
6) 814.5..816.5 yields 139.9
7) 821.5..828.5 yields 186.4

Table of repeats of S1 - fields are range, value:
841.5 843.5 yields 176.6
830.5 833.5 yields 168.9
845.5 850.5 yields 141.6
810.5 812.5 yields 120.9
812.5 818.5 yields 137.5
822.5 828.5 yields 158.3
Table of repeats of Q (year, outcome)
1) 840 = 192.2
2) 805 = 140.7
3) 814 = 137.5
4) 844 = 161.3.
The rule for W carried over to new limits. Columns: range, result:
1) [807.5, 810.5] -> 145.4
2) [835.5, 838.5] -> 174.1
